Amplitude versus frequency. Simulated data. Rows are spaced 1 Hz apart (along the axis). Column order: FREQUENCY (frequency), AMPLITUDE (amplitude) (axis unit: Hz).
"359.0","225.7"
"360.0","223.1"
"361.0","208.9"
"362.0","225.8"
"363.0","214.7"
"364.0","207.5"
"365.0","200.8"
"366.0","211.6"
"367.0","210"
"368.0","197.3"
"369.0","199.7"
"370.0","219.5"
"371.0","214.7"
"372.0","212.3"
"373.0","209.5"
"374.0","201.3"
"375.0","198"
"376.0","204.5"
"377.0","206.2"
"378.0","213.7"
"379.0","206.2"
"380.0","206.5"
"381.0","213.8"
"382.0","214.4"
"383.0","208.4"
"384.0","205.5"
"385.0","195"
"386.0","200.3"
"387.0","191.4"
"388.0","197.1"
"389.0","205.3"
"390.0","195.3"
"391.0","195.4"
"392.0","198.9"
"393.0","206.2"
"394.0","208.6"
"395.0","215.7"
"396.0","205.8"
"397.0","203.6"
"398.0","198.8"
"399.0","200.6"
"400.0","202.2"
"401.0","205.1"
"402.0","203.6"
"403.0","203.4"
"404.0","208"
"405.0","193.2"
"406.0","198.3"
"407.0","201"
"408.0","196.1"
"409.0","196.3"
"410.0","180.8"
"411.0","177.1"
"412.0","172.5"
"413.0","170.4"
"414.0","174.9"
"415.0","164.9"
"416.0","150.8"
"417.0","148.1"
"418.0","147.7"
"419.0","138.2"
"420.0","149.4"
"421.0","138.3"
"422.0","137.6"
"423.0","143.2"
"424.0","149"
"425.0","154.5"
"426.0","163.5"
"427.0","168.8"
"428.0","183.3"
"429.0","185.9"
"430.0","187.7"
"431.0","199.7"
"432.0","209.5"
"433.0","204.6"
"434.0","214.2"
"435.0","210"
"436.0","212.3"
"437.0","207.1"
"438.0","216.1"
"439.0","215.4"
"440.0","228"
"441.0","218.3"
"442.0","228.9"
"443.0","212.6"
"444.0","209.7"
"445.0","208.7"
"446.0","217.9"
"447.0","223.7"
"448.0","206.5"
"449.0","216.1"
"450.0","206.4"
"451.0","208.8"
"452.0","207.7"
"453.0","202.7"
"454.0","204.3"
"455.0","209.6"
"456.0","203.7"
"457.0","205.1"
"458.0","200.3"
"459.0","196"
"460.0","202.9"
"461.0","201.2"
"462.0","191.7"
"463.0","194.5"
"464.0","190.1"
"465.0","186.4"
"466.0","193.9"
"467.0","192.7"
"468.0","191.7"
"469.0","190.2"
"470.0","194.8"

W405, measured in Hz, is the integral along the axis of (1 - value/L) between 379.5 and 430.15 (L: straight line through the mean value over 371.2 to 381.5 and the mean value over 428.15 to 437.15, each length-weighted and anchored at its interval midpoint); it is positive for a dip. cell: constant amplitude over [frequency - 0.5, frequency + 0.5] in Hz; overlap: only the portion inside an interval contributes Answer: 4.8 Hz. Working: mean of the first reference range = 207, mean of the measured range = 185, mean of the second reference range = 203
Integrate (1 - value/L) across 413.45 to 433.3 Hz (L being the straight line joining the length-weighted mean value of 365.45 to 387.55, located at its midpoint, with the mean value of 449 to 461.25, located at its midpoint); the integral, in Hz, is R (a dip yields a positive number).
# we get 3.9 Hz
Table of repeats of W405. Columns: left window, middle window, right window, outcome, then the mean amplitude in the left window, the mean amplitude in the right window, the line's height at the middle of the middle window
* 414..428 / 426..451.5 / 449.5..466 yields -4.59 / 152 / 201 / 176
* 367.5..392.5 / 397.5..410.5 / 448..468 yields 0.27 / 204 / 201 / 203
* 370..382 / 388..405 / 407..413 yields -0.78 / 209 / 185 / 194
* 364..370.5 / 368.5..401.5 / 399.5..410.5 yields -0.30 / 207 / 199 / 203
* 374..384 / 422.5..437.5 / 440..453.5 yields 1.83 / 208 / 213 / 212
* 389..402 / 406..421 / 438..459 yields 2.68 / 203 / 211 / 206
